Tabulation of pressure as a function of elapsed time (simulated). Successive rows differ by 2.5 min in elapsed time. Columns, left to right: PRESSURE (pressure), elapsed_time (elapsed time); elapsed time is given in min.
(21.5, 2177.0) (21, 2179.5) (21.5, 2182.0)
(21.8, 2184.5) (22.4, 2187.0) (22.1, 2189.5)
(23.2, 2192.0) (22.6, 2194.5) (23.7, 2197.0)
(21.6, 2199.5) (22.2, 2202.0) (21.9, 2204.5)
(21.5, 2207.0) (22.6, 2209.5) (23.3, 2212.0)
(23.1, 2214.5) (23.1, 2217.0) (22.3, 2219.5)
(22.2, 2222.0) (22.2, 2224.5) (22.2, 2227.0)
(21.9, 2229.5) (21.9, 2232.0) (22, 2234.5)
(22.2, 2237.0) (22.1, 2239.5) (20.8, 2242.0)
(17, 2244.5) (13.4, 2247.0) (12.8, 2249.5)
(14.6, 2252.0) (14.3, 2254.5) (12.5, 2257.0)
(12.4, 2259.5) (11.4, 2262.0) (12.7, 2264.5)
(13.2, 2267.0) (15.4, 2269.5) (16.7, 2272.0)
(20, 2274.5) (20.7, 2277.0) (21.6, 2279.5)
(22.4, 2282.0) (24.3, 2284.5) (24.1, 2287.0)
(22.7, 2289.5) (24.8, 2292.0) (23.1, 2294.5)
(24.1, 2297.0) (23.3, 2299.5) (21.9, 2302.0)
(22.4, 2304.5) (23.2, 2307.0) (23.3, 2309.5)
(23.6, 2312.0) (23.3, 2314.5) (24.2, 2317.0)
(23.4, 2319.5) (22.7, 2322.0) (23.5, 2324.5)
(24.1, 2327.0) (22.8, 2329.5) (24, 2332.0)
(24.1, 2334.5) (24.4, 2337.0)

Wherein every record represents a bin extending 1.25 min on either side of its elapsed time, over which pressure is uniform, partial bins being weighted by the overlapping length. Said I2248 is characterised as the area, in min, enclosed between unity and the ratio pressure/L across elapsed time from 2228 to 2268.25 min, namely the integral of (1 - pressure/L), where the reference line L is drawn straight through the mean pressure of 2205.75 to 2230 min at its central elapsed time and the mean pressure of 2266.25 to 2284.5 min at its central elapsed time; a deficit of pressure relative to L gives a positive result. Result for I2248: 8.16 min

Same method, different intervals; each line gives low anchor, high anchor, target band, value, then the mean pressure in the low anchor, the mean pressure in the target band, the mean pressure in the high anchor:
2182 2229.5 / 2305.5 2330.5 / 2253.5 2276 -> 8.4 min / 22.4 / 14.4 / 23.4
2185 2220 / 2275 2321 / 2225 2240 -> 0.4 min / 22.5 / 22.1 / 23.1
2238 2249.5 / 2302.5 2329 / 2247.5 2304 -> 5.2 min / 17.8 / 18.6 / 23.3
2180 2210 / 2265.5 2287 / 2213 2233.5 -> -1.1 min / 22.2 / 22.4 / 19.5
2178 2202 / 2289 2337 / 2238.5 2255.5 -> 4.8 min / 22.2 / 16.4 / 23.4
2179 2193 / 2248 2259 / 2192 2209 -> -1.8 min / 22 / 22.3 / 13.5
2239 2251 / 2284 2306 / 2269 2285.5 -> 0.6 min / 16.9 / 20.3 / 23.4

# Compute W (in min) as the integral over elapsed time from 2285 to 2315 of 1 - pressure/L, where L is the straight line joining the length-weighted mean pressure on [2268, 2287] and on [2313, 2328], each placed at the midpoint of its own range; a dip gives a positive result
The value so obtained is -1.9 min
